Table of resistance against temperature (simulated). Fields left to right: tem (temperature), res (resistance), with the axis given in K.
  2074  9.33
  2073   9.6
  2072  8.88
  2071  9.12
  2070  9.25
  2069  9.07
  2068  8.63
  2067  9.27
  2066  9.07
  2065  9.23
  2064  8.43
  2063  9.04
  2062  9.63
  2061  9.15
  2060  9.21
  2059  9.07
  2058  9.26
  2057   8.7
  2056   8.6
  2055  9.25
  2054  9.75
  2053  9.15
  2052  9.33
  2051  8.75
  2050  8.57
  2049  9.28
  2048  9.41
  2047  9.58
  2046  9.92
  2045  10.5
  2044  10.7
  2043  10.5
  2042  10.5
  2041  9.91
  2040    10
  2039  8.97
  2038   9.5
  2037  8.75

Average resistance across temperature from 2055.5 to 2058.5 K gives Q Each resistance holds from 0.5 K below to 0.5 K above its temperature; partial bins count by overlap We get 8.85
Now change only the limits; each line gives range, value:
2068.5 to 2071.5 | 9.15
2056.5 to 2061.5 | 9.08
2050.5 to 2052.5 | 9.04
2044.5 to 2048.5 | 9.85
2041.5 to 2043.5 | 10.5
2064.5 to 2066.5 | 9.15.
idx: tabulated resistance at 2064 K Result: 8.43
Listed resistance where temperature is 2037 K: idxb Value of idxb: 8.75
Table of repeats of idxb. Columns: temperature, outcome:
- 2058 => 9.26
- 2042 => 10.5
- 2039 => 8.97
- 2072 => 8.88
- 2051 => 8.75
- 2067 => 9.27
